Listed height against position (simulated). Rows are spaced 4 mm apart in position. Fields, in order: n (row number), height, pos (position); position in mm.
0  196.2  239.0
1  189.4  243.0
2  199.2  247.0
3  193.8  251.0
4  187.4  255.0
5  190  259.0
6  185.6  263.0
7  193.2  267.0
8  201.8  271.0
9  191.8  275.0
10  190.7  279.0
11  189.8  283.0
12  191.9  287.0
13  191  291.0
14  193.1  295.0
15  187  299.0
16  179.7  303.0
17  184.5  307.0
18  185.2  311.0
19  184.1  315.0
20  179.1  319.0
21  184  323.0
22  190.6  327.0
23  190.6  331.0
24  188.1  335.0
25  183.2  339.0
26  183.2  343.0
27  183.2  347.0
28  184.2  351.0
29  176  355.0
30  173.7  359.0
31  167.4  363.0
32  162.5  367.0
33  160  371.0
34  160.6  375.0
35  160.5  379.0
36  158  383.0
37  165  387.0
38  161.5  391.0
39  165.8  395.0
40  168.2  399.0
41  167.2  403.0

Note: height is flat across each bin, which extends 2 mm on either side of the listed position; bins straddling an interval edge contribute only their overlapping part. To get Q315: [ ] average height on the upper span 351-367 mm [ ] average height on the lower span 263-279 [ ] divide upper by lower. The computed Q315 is 0.9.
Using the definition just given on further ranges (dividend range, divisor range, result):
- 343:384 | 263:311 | 0.89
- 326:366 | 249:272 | 0.95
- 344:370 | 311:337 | 0.94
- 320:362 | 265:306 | 0.96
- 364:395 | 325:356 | 0.87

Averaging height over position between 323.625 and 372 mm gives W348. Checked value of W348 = 179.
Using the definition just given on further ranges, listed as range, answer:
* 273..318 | 188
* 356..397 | 164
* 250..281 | 192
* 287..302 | 190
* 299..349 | 185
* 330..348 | 186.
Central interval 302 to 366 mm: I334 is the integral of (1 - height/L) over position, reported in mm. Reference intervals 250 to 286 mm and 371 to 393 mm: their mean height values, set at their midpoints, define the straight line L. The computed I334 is -3.03 mm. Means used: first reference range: 192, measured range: 182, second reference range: 161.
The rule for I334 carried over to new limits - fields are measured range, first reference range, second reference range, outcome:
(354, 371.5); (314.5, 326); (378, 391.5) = 0.1 mm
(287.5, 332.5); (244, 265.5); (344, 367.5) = -0.9 mm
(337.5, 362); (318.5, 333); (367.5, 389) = -0.7 mm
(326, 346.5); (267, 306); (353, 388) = -1.3 mm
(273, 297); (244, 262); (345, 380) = -0.7 mm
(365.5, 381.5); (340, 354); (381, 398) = 0.9 mm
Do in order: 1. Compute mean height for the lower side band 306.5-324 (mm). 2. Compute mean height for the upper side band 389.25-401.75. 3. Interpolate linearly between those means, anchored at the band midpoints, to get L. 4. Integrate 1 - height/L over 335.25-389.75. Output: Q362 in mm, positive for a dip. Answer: 0.6 mm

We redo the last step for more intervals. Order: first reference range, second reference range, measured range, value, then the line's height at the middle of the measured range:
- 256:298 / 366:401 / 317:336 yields -0.9 mm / 178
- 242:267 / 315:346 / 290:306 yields 0.0 mm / 188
